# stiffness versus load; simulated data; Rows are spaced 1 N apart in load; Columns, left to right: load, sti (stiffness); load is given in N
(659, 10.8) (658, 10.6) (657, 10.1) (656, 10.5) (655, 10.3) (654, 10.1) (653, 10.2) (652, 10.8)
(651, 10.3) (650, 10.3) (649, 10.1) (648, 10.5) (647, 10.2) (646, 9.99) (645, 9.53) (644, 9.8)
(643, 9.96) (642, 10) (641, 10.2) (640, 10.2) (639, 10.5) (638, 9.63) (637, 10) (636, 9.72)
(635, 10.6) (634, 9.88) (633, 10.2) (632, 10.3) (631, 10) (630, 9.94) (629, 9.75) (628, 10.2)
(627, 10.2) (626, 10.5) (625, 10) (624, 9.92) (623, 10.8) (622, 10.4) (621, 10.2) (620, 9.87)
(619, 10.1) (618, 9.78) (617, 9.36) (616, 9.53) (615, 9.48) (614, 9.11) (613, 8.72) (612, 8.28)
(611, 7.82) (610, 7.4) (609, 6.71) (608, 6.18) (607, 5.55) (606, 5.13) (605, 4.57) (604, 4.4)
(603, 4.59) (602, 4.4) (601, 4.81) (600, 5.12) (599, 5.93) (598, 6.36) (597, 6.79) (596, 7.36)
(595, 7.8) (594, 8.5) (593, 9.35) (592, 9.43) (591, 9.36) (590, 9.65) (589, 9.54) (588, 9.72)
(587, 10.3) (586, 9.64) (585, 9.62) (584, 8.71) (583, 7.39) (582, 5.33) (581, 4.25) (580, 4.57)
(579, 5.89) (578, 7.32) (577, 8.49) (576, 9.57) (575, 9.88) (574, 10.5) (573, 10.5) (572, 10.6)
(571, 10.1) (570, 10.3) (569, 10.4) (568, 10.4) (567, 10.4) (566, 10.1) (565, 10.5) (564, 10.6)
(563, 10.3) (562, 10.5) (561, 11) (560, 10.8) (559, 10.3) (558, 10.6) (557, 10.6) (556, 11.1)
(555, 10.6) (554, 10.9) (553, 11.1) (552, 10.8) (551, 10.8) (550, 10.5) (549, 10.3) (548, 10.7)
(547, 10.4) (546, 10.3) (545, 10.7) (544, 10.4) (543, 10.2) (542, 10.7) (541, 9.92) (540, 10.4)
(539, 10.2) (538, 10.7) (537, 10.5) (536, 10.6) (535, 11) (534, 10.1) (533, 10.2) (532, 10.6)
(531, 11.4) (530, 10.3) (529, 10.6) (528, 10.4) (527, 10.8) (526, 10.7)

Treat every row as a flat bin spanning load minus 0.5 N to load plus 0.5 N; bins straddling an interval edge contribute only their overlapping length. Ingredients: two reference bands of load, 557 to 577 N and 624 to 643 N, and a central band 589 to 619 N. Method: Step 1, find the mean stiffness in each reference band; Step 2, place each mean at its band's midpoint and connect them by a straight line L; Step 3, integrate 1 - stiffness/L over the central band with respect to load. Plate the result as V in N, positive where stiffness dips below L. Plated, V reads 8.31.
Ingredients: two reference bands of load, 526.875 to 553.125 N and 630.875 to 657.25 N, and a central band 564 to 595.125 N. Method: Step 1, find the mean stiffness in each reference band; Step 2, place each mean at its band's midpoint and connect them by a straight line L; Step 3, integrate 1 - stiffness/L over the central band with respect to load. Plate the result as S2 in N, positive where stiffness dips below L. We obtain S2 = 4.12 N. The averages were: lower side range 10.5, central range 9.01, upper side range 10.1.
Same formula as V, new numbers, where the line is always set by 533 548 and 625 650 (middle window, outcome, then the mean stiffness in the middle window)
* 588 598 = 1.6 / 8.58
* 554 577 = -0.1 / 10.4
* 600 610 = 4.8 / 5.26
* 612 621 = 0.6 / 9.47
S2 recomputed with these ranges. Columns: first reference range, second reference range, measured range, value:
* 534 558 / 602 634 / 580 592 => 1.39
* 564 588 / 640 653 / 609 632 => 0.36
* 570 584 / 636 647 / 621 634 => -0.81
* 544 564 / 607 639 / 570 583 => 2.69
